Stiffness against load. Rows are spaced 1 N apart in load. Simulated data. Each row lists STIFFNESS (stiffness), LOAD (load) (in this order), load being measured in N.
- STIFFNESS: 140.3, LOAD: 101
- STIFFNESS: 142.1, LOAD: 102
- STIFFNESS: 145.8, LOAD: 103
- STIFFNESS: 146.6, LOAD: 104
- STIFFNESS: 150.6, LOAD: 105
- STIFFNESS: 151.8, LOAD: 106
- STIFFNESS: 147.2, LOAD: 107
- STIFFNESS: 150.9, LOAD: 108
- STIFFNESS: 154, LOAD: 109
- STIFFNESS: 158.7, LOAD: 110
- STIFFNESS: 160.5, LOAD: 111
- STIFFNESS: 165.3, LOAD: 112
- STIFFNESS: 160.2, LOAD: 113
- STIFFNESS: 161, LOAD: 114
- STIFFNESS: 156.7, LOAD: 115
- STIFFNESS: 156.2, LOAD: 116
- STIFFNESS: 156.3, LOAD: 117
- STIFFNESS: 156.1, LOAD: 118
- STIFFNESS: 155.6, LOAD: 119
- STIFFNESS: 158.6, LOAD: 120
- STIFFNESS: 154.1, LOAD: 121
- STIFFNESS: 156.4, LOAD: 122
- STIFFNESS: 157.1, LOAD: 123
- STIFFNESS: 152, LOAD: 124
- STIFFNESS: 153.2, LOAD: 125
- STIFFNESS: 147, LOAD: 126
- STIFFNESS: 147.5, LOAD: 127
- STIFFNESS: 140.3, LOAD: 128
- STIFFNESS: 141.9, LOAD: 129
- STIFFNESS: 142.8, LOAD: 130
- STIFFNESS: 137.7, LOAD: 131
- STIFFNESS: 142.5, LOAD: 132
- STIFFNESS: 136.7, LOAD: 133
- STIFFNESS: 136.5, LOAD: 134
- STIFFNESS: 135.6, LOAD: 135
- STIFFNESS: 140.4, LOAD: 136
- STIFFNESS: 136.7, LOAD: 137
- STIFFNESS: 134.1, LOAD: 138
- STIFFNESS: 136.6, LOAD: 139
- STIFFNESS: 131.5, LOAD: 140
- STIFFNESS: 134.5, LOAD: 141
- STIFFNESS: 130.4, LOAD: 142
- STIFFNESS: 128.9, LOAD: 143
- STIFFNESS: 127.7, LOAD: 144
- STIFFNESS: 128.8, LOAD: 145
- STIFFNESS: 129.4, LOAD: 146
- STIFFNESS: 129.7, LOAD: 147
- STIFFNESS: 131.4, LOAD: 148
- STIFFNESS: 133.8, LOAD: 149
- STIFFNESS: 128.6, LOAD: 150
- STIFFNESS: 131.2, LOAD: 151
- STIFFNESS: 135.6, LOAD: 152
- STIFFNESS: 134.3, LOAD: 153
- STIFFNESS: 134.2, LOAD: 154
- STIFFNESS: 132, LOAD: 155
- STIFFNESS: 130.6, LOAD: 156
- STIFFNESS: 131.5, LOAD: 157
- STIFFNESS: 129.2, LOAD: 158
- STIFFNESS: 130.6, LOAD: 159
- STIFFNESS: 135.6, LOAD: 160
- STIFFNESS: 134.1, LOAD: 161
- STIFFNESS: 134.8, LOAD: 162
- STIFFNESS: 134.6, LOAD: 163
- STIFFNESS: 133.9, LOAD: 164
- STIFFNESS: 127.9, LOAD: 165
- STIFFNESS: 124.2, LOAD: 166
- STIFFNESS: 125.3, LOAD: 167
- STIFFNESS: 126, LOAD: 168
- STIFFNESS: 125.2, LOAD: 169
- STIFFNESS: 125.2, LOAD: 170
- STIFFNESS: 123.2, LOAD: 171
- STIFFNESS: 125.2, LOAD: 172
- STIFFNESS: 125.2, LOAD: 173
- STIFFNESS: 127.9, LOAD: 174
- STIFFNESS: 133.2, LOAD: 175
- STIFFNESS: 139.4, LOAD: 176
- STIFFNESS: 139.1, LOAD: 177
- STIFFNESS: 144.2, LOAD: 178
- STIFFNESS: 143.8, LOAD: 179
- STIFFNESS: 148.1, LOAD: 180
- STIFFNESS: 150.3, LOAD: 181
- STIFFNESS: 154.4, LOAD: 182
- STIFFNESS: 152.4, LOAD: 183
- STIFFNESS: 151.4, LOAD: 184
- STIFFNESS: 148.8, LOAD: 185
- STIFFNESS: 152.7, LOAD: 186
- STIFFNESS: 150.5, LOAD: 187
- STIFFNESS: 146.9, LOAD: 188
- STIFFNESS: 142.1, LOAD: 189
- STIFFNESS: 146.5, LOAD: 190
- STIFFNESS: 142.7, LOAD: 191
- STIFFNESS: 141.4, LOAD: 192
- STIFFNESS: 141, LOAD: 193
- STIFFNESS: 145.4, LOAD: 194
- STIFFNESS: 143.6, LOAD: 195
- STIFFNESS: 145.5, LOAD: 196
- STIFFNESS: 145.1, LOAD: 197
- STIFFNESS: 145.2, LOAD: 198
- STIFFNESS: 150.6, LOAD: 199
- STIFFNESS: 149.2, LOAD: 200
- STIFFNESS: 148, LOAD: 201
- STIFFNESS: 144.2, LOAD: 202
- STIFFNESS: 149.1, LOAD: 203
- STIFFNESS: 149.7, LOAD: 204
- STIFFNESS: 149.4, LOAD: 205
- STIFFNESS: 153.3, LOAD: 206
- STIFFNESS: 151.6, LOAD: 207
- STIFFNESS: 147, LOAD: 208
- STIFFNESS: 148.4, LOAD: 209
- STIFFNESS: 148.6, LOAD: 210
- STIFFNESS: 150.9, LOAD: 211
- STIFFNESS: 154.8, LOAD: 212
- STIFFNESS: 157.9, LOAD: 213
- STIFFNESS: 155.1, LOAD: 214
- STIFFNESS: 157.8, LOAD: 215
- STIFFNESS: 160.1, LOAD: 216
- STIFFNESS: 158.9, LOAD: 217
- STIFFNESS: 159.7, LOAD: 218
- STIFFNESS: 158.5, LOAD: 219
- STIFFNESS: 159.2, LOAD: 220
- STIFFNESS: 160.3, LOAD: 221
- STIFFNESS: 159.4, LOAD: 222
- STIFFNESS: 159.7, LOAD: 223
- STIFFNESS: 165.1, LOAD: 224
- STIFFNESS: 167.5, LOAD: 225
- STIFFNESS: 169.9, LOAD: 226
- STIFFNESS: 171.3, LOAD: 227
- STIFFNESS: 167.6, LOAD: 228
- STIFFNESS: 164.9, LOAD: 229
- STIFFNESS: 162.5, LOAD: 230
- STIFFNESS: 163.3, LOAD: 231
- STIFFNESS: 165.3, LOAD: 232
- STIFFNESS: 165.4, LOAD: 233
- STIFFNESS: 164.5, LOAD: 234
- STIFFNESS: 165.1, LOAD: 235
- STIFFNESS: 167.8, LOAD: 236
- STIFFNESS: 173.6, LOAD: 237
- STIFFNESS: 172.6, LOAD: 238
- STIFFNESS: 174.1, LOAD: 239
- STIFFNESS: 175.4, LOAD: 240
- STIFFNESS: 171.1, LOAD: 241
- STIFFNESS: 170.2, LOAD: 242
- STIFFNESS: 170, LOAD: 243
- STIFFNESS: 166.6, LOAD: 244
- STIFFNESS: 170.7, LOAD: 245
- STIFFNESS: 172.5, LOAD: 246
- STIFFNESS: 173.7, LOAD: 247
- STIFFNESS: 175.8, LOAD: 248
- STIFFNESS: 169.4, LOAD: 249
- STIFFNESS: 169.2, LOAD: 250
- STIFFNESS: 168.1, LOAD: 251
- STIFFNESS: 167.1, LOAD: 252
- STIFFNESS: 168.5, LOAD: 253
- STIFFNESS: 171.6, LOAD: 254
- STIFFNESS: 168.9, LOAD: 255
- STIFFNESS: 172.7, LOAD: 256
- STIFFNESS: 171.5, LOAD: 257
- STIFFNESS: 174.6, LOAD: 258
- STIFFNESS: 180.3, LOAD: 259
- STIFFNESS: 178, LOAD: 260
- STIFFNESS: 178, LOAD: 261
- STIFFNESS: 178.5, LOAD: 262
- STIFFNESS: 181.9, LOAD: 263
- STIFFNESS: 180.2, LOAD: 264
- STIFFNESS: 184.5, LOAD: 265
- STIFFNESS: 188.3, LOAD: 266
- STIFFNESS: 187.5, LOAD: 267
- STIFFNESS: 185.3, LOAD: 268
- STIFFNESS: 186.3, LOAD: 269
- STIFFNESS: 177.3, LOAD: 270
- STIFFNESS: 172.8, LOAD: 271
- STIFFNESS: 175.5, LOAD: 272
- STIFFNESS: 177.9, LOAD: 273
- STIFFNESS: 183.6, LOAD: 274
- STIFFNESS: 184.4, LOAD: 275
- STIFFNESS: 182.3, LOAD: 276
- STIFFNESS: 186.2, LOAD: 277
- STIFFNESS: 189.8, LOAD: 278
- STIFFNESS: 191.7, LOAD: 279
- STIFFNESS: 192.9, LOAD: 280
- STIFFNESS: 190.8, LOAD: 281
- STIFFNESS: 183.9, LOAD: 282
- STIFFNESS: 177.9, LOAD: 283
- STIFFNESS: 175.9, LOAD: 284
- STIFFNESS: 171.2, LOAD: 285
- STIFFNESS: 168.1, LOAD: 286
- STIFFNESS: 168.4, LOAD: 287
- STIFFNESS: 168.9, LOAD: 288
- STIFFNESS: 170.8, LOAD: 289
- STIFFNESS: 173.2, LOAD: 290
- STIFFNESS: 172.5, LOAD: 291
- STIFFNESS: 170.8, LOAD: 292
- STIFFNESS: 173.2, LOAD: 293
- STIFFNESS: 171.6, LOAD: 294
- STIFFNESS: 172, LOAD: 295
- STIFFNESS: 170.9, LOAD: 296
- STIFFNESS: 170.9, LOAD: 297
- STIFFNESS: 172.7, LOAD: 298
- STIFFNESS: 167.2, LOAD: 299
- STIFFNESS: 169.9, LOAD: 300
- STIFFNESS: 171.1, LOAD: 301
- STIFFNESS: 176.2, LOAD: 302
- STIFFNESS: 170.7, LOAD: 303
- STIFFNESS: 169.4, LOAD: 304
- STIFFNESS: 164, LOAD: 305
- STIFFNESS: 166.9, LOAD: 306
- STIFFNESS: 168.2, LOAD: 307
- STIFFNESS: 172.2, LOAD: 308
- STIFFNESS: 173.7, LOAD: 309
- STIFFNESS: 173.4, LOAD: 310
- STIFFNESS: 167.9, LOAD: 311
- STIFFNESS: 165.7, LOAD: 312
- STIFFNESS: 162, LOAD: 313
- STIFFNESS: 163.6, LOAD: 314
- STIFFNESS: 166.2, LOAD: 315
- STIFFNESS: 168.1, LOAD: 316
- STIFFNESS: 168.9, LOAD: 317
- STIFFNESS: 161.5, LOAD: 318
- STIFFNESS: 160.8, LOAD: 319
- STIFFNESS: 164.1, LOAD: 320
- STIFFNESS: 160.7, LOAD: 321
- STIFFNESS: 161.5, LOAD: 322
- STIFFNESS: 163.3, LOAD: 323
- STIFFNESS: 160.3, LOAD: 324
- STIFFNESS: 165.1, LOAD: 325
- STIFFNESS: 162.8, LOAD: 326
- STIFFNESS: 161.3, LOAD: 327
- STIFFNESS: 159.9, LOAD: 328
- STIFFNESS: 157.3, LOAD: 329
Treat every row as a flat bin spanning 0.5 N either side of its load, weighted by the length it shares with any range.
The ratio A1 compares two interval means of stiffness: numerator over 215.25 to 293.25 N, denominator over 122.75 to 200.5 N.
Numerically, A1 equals 1.25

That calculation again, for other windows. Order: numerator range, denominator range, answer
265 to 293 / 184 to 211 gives 1.22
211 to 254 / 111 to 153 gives 1.16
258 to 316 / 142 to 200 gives 1.28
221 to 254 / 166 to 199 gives 1.20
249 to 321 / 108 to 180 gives 1.25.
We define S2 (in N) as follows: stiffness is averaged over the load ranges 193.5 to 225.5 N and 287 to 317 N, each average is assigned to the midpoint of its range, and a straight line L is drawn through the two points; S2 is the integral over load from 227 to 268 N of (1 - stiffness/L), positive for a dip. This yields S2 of -3.2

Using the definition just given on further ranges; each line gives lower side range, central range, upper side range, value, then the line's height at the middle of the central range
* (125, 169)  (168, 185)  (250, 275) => 0.8 N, 145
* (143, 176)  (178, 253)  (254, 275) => -0.8 N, 156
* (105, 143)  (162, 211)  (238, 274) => 5.8 N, 161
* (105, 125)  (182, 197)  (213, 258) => 1.5 N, 163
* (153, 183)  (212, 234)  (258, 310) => -1.2 N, 154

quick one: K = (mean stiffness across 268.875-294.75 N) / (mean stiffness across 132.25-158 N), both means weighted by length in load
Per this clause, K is 1.3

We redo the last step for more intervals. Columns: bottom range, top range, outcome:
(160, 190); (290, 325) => 1.22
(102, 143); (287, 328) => 1.14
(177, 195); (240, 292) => 1.20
